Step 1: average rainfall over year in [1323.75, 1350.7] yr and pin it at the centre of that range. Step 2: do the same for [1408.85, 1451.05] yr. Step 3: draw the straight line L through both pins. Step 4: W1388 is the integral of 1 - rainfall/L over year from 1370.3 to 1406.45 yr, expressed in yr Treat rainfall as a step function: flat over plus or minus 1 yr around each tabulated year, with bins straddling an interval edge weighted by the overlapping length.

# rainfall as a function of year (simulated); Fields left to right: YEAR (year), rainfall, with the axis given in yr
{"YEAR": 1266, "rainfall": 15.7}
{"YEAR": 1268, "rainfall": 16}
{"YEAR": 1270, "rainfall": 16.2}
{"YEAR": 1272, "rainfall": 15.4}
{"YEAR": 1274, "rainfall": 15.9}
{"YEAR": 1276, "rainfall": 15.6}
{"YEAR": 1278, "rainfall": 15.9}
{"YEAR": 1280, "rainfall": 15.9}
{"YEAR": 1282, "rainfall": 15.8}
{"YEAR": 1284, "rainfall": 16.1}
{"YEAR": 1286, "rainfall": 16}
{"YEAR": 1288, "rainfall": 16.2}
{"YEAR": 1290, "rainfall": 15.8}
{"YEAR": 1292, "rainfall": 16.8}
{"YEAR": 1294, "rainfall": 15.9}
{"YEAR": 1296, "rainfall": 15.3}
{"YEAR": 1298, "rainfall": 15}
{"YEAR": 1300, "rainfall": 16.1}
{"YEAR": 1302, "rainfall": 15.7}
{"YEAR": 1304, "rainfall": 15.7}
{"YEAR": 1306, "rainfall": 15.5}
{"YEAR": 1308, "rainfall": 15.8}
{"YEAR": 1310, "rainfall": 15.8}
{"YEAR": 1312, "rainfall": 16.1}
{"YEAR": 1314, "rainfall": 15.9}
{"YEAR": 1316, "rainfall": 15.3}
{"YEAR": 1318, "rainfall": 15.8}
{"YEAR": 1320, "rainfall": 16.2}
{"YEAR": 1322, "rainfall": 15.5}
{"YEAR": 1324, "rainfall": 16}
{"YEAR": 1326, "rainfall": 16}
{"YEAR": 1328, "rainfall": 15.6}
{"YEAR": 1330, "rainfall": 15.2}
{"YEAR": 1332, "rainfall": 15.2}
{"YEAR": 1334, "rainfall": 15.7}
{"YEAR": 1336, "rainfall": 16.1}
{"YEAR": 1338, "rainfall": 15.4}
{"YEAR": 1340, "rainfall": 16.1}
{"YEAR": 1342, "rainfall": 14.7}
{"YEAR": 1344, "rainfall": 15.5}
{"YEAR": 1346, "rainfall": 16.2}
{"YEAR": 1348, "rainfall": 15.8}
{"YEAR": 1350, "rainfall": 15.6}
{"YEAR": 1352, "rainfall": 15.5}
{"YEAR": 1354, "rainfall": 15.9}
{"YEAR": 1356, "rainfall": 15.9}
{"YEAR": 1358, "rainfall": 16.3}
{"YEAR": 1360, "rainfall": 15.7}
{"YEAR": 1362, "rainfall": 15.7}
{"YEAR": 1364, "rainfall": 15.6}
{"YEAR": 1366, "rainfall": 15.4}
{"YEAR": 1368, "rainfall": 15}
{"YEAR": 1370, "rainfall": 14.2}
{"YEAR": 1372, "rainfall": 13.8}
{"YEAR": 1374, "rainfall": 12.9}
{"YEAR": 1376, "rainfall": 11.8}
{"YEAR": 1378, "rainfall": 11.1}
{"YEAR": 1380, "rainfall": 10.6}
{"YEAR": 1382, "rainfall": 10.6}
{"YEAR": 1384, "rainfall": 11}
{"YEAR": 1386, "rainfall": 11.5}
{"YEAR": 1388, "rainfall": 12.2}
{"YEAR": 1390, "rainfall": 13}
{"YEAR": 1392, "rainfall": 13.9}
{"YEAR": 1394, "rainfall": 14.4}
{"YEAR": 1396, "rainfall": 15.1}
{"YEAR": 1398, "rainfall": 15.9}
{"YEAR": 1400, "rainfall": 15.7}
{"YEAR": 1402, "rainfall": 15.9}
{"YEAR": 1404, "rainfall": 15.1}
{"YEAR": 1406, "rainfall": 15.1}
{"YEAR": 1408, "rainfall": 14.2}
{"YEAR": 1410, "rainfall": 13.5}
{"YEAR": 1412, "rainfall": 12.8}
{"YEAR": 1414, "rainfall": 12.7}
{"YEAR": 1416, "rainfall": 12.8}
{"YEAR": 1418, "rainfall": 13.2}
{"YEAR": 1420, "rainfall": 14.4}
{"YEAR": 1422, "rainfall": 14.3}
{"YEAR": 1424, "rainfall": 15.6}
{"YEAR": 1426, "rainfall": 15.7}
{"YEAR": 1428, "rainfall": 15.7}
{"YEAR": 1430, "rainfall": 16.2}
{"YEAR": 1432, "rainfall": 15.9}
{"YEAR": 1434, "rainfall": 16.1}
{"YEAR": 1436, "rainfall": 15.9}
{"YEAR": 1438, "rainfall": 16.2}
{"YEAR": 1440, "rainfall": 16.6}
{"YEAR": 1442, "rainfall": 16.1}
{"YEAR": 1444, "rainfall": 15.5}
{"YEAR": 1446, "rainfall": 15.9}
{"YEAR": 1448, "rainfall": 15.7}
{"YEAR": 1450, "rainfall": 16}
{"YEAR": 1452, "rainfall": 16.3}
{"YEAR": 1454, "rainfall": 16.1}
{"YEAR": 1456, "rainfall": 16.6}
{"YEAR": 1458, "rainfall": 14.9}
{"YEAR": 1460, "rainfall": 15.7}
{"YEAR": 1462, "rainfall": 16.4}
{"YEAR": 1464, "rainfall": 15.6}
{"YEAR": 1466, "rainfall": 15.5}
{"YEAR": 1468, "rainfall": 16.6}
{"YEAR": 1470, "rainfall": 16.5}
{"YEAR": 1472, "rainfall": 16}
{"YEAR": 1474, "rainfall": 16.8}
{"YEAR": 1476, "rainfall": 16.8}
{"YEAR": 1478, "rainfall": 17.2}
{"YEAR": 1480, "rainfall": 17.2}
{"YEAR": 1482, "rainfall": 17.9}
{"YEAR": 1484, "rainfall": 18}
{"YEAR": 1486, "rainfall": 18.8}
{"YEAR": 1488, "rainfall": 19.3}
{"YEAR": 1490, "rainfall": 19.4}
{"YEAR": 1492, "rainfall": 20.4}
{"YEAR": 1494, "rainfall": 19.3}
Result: 4.78 yr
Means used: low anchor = 15.6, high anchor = 15.1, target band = 13.3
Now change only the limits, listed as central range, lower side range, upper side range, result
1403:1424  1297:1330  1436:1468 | 2.6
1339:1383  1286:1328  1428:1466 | 3.7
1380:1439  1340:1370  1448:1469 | 5.8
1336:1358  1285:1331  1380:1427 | -1.1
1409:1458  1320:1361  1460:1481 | 3.0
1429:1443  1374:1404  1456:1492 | -0.8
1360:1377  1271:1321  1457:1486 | 1.8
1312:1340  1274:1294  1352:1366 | 0.3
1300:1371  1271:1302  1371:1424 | -4.3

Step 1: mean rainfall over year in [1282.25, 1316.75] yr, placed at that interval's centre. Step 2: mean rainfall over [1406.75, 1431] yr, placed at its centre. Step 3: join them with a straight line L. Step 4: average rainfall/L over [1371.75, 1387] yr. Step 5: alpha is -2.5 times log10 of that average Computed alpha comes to 0.268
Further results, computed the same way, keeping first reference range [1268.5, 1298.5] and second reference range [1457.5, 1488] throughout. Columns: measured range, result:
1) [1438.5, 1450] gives 0.04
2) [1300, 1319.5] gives 0.02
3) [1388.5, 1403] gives 0.12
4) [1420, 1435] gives 0.07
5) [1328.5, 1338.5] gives 0.04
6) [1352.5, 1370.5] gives 0.05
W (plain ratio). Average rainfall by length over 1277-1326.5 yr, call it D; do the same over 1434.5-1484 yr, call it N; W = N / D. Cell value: 1.0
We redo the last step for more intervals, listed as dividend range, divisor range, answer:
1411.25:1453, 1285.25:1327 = 0.96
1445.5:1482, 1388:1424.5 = 1.14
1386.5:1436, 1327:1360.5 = 0.93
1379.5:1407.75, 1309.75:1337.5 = 0.87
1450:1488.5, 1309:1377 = 1.08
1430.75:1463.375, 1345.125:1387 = 1.13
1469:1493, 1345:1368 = 1.13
